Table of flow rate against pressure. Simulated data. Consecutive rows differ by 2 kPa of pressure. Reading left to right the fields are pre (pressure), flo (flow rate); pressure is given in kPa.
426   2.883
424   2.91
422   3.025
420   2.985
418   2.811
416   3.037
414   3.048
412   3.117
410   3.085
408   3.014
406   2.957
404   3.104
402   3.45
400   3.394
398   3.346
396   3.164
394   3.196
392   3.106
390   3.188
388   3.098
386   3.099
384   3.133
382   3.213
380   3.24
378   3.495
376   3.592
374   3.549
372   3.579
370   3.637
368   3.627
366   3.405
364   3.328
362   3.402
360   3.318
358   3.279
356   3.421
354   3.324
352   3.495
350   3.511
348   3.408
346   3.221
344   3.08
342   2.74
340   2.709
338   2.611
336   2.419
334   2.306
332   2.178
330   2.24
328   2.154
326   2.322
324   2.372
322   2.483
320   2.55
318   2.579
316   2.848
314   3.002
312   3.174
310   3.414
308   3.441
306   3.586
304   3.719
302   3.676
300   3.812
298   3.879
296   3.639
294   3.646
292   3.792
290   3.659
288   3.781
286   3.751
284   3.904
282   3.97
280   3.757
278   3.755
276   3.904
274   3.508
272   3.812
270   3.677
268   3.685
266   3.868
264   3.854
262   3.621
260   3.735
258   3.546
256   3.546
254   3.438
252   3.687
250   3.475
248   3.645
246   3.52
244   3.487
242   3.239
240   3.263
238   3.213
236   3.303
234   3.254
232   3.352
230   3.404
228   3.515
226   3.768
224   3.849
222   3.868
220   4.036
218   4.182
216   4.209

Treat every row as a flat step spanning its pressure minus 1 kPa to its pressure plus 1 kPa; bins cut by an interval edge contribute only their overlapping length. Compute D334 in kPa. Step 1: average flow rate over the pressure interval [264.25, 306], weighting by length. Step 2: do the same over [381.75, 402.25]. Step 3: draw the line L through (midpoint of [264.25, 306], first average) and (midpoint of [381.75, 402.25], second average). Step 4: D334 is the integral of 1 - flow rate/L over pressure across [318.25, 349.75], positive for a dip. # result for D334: 8.0 kPa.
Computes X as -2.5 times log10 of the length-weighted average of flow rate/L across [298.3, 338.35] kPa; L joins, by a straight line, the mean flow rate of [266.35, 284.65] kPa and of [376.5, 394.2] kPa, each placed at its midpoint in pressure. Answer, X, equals 0.237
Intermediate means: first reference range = 3.78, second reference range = 3.21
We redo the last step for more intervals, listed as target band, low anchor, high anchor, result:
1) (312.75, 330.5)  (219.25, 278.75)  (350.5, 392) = 0.34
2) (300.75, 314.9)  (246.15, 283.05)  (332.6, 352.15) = -0.06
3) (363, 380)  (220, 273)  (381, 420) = -0.10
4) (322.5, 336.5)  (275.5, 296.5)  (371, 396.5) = 0.48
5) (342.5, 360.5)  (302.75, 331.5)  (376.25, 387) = -0.09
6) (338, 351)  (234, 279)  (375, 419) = 0.09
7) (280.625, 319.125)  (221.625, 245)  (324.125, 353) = -0.18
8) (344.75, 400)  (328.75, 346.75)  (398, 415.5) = -0.17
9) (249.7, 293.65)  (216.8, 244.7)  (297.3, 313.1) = -0.04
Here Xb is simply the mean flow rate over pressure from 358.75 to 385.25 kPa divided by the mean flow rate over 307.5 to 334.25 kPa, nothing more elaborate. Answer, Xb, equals 1.3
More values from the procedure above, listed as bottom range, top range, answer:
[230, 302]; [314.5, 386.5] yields 0.83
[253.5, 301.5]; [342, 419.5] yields 0.88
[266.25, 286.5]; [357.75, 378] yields 0.92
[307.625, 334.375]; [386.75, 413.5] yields 1.20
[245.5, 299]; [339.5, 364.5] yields 0.88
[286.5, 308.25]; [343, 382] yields 0.92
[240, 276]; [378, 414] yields 0.88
